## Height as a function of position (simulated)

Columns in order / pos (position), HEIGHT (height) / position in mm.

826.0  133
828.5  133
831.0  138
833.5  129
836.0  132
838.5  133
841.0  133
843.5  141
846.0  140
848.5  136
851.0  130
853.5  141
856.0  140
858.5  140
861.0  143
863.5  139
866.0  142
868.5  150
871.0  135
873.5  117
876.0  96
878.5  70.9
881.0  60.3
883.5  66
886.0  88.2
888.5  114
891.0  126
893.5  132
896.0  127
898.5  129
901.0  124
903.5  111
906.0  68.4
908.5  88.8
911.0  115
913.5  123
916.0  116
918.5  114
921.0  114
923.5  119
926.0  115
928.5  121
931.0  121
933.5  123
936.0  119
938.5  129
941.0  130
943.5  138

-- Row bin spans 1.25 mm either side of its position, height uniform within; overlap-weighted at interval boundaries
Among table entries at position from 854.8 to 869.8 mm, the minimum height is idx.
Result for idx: 139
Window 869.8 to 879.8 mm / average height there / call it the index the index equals 104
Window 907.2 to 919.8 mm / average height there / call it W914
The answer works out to 111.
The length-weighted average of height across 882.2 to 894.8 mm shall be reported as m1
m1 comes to 105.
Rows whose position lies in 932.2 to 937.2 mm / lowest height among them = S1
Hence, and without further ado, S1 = 119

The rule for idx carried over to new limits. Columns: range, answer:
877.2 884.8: 60.3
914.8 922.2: 114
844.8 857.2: 130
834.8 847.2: 132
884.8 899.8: 88.2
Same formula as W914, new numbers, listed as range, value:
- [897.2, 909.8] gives 104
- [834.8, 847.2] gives 136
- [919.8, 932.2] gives 118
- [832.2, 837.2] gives 131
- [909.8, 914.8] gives 119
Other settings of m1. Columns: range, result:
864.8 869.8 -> 146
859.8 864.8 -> 141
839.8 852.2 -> 136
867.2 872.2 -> 143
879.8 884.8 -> 63.4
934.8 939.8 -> 124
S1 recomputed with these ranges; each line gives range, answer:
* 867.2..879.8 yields 70.9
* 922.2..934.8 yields 115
